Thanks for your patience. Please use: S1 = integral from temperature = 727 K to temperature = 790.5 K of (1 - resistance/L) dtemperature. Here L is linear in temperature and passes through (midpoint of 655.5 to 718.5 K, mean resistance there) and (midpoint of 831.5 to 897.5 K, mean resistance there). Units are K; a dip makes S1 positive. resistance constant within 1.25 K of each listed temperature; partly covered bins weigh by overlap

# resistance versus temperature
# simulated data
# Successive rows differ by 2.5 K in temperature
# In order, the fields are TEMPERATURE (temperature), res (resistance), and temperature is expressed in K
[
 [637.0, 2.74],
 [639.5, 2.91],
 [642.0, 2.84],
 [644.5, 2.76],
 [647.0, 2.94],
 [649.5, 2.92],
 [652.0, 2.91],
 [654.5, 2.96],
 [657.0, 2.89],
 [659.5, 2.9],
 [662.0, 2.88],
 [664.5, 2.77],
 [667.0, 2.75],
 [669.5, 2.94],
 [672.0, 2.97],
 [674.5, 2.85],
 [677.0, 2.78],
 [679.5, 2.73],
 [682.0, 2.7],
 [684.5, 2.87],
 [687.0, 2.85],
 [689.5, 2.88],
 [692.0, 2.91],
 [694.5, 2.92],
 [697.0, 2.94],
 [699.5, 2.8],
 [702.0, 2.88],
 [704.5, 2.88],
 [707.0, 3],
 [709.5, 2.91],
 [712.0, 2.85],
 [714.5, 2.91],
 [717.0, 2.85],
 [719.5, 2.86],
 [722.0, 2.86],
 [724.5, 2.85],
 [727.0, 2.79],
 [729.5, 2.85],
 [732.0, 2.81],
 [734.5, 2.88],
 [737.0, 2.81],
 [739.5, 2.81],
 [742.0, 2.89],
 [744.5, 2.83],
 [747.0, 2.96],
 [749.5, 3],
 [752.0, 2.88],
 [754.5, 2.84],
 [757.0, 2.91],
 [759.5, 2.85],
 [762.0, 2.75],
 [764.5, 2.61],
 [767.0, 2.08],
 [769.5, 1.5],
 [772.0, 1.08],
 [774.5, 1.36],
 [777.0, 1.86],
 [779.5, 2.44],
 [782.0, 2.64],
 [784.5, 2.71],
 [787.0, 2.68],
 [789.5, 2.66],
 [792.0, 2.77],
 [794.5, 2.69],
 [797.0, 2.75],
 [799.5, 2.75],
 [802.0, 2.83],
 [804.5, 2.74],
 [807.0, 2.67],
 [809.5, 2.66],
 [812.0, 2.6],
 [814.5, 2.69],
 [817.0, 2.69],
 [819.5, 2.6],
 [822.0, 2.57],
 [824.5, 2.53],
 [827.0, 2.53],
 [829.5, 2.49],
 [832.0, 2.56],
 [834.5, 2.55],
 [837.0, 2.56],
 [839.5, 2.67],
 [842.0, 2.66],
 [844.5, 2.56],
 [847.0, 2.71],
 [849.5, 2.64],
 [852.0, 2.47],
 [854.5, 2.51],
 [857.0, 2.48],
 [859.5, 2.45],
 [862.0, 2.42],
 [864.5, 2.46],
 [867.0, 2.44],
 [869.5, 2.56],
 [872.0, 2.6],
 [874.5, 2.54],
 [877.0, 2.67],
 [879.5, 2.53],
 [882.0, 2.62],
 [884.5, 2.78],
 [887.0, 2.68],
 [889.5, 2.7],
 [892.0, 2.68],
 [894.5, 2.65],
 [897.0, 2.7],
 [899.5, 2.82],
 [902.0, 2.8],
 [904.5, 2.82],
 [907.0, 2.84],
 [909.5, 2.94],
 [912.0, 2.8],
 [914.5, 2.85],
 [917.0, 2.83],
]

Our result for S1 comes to 4.7 K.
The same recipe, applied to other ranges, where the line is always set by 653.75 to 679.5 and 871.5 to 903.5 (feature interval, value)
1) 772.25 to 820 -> 3.75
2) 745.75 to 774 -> 3.23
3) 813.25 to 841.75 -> 1.45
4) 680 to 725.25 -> -0.65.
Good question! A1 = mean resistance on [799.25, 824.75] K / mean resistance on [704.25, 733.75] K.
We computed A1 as 0.9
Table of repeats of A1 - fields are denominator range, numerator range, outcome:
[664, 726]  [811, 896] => 0.90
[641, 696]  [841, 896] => 0.90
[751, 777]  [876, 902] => 1.19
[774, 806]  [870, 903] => 1.04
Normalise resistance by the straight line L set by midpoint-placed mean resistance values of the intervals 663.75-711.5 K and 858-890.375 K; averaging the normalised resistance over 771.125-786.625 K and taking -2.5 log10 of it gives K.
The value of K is 0.29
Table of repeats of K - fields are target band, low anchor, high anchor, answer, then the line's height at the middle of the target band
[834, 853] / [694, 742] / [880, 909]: 0.067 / 2.77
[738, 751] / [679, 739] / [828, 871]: -0.045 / 2.78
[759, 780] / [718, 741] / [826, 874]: 0.333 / 2.74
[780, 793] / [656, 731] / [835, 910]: 0.026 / 2.74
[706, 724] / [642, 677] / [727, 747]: -0.013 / 2.85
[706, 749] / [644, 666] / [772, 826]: -0.063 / 2.71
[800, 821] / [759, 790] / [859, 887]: -0.147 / 2.35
